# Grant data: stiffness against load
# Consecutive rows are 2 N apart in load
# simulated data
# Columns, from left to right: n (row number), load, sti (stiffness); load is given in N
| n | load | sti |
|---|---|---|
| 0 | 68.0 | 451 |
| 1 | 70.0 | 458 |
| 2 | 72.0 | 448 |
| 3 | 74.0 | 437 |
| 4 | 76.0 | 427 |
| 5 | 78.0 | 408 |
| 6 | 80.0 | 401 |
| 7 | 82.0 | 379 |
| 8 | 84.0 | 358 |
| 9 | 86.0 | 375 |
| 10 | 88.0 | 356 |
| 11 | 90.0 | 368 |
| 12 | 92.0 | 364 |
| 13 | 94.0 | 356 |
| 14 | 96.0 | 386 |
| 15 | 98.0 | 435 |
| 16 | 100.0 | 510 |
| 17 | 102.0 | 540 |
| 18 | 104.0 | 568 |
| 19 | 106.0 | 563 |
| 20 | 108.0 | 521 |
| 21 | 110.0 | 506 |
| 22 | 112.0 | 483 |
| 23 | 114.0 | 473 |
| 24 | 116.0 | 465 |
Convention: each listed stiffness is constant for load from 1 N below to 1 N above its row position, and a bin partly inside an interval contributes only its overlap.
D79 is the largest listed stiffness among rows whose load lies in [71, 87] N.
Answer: 448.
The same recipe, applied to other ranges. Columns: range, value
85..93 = 375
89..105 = 568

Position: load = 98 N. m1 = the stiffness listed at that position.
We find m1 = 435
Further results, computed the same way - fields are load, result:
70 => 458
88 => 356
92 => 364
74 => 437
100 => 510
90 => 368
